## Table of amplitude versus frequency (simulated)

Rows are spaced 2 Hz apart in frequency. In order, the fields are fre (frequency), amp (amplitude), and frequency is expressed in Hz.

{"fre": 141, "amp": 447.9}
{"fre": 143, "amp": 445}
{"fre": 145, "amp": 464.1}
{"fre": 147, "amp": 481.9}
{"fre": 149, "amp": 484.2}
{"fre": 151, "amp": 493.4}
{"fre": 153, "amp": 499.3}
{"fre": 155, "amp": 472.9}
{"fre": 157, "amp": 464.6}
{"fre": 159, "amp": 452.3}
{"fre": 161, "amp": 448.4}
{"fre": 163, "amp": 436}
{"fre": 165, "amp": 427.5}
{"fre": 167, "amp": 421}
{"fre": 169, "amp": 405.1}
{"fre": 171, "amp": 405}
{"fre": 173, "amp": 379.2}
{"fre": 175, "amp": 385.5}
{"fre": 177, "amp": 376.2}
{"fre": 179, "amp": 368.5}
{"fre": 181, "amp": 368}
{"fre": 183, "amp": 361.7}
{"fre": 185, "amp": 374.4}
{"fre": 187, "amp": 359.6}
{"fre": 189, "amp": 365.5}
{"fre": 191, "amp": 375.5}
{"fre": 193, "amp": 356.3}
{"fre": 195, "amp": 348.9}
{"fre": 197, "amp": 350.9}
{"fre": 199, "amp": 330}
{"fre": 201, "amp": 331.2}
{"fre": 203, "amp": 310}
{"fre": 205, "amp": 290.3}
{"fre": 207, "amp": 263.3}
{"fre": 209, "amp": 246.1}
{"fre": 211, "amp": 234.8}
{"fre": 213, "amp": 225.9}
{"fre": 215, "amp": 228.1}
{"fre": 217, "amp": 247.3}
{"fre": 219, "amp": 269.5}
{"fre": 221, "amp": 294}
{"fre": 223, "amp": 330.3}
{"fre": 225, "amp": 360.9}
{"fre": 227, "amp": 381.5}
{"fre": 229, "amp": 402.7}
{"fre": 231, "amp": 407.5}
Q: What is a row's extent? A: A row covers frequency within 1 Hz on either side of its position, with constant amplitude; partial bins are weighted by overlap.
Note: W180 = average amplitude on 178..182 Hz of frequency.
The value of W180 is 368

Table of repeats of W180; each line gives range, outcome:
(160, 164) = 442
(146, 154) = 490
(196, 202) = 337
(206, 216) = 240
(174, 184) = 372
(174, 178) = 381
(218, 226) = 314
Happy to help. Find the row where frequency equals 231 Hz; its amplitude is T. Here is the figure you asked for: 407.5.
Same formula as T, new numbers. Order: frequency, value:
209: 246.1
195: 348.9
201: 331.2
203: 310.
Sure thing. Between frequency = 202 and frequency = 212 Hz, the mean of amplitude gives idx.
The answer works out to 269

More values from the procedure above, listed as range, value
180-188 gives 366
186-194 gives 364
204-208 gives 277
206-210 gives 255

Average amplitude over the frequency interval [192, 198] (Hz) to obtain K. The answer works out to 352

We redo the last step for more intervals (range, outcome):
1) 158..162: 450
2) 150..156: 489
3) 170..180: 383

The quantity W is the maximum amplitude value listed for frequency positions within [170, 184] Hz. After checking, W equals 405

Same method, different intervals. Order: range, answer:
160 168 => 448.4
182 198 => 375.5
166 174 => 421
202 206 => 310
